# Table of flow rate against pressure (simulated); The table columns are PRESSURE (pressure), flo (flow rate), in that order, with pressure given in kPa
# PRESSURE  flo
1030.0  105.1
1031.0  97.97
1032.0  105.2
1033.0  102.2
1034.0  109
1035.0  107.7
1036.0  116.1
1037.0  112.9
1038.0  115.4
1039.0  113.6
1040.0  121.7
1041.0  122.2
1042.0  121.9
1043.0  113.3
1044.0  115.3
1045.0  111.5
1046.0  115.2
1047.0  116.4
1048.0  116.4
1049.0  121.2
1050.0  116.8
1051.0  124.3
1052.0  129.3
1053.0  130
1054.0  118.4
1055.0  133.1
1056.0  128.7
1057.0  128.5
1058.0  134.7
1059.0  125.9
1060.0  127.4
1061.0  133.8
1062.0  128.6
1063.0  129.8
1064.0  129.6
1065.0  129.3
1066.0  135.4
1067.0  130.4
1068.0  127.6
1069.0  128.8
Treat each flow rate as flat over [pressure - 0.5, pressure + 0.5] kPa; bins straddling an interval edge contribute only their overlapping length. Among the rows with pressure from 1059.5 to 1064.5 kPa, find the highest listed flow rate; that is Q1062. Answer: 133.8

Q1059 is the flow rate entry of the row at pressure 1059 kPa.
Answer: 125.9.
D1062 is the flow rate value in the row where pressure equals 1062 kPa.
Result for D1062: 128.6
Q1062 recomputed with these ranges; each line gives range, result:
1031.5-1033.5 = 105.2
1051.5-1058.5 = 134.7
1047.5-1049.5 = 121.2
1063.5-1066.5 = 135.4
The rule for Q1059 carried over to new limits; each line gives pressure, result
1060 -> 127.4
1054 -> 118.4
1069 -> 128.8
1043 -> 113.3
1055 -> 133.1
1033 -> 102.2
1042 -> 121.9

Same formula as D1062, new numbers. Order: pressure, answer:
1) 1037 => 112.9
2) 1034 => 109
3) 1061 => 133.8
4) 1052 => 129.3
